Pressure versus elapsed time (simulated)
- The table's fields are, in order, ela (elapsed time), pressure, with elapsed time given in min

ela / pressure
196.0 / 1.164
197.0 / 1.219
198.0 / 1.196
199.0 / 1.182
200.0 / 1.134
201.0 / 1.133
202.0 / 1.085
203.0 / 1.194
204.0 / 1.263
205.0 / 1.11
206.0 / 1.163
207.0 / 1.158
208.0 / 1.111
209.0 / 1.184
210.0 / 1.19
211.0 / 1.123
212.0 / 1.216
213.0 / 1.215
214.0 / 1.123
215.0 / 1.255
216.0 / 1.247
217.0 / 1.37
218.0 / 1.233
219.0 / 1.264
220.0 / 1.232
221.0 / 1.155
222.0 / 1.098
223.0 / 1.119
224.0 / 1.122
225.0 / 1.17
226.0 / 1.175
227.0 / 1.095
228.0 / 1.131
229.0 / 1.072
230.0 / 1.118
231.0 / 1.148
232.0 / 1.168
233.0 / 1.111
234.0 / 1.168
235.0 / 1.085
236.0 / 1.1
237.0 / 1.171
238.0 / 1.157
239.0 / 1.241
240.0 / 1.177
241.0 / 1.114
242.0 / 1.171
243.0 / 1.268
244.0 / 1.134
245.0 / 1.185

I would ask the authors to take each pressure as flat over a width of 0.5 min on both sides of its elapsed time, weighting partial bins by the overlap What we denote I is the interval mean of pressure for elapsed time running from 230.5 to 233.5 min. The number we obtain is 1.14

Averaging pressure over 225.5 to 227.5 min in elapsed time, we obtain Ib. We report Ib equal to 1.14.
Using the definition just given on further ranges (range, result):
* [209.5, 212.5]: 1.18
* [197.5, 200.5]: 1.17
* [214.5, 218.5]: 1.28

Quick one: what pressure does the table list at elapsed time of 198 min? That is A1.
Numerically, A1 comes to 1.196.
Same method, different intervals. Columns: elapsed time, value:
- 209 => 1.184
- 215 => 1.255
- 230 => 1.118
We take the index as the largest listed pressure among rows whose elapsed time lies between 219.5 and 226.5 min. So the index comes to 1.232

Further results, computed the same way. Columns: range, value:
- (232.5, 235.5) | 1.168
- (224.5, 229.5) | 1.175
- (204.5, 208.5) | 1.163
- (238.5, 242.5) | 1.241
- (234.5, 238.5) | 1.171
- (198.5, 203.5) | 1.194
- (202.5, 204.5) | 1.263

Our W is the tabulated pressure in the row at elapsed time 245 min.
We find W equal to 1.185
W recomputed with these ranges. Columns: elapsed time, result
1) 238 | 1.157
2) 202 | 1.085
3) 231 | 1.148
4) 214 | 1.123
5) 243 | 1.268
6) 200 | 1.134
